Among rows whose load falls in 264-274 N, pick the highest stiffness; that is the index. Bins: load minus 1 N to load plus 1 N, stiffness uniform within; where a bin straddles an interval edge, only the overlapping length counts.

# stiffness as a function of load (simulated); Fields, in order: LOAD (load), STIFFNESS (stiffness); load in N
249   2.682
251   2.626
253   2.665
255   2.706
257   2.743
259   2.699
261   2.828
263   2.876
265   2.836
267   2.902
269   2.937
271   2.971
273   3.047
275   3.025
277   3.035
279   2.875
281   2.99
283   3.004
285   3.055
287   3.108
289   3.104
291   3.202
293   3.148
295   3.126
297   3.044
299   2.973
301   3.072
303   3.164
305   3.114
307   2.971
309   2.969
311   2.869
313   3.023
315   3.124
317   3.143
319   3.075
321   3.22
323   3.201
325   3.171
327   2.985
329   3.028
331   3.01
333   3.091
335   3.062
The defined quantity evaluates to 3.047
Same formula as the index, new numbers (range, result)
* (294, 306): 3.164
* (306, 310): 2.971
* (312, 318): 3.143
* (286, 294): 3.202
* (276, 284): 3.035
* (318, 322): 3.22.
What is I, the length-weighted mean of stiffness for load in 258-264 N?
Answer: 2.8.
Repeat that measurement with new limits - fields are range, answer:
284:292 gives 3.12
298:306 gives 3.08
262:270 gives 2.89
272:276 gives 3.04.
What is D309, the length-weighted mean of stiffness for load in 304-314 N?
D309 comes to 2.99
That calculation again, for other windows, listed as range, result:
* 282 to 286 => 3.03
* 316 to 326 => 3.16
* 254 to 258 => 2.72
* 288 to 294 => 3.15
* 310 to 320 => 3.05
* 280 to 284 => 3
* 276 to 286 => 2.99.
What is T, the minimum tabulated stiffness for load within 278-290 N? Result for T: 2.875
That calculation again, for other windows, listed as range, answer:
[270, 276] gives 2.971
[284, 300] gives 2.973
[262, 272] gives 2.836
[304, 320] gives 2.869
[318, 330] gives 2.985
